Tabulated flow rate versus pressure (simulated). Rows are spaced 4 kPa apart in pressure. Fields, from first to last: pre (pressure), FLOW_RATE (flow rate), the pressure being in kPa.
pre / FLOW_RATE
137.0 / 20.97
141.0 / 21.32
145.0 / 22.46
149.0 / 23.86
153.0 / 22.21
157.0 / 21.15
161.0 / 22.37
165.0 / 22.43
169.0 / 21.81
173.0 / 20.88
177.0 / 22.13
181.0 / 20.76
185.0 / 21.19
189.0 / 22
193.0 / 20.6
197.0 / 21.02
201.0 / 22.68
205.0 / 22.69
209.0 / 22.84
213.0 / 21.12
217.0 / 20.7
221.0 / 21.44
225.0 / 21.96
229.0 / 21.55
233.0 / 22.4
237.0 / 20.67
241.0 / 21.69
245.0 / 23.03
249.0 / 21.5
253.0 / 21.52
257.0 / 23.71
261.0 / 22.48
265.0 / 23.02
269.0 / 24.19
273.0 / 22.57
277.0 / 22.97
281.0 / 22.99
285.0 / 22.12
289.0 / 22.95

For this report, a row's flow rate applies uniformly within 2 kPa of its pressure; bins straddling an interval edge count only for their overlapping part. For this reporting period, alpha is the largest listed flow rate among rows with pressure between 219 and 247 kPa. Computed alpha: 23.03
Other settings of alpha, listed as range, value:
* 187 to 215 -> 22.84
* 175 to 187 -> 22.13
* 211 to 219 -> 21.12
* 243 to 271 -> 24.19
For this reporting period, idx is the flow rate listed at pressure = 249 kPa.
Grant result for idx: 21.5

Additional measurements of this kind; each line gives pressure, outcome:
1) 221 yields 21.44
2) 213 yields 21.12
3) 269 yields 24.19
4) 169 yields 21.81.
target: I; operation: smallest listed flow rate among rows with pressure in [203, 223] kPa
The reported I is 20.7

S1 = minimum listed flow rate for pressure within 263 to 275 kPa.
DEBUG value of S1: 22.57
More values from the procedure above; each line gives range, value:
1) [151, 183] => 20.76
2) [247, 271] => 21.5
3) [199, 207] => 22.68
